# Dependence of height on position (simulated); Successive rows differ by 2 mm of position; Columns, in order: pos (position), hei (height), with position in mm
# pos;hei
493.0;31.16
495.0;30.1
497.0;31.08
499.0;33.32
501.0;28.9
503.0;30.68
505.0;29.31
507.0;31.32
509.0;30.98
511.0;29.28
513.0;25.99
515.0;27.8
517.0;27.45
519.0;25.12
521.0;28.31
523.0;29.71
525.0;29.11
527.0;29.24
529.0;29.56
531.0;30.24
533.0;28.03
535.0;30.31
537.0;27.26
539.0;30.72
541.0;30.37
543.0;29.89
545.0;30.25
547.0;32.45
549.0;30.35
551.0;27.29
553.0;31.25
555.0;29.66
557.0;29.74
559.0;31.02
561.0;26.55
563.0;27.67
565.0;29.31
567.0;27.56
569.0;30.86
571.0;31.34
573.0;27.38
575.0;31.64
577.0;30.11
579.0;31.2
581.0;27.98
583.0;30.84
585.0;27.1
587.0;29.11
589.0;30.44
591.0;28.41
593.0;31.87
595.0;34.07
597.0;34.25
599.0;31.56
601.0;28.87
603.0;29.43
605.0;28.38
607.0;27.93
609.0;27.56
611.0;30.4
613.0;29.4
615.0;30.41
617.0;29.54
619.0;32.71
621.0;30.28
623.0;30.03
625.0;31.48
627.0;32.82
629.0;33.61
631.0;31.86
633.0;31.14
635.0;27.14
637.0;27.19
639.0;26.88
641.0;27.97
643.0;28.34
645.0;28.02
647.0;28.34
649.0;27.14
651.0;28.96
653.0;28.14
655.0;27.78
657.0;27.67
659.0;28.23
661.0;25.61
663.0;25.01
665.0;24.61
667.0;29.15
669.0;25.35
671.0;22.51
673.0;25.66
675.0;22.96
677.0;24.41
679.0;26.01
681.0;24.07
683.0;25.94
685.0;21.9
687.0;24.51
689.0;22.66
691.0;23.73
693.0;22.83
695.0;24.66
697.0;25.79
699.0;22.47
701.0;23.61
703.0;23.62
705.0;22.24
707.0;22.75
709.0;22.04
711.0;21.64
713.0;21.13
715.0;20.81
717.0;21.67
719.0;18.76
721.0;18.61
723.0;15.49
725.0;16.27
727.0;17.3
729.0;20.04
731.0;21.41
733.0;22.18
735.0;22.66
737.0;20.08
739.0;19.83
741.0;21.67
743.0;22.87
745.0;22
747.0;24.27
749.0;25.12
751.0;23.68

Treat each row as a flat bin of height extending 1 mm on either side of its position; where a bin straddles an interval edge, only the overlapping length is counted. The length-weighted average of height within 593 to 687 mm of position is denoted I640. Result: 28.3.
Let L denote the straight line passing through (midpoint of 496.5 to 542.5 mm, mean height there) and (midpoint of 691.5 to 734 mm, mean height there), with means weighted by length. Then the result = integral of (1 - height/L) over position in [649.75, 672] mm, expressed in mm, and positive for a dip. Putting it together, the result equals -3.1 mm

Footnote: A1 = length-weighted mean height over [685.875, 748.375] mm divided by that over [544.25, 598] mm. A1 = 0.72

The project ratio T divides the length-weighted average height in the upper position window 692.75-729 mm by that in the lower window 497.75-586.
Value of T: 0.7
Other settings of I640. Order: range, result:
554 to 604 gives 29.9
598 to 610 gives 29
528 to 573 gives 29.6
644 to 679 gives 26.4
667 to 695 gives 24.2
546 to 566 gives 29.5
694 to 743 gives 21.1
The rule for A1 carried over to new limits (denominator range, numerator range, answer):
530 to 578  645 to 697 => 0.86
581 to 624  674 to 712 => 0.78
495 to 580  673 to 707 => 0.81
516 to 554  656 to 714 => 0.83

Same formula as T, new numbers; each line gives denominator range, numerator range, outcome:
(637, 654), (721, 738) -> 0.69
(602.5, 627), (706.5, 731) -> 0.66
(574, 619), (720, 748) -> 0.68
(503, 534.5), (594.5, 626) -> 1.05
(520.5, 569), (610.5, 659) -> 1.00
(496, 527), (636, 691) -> 0.89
